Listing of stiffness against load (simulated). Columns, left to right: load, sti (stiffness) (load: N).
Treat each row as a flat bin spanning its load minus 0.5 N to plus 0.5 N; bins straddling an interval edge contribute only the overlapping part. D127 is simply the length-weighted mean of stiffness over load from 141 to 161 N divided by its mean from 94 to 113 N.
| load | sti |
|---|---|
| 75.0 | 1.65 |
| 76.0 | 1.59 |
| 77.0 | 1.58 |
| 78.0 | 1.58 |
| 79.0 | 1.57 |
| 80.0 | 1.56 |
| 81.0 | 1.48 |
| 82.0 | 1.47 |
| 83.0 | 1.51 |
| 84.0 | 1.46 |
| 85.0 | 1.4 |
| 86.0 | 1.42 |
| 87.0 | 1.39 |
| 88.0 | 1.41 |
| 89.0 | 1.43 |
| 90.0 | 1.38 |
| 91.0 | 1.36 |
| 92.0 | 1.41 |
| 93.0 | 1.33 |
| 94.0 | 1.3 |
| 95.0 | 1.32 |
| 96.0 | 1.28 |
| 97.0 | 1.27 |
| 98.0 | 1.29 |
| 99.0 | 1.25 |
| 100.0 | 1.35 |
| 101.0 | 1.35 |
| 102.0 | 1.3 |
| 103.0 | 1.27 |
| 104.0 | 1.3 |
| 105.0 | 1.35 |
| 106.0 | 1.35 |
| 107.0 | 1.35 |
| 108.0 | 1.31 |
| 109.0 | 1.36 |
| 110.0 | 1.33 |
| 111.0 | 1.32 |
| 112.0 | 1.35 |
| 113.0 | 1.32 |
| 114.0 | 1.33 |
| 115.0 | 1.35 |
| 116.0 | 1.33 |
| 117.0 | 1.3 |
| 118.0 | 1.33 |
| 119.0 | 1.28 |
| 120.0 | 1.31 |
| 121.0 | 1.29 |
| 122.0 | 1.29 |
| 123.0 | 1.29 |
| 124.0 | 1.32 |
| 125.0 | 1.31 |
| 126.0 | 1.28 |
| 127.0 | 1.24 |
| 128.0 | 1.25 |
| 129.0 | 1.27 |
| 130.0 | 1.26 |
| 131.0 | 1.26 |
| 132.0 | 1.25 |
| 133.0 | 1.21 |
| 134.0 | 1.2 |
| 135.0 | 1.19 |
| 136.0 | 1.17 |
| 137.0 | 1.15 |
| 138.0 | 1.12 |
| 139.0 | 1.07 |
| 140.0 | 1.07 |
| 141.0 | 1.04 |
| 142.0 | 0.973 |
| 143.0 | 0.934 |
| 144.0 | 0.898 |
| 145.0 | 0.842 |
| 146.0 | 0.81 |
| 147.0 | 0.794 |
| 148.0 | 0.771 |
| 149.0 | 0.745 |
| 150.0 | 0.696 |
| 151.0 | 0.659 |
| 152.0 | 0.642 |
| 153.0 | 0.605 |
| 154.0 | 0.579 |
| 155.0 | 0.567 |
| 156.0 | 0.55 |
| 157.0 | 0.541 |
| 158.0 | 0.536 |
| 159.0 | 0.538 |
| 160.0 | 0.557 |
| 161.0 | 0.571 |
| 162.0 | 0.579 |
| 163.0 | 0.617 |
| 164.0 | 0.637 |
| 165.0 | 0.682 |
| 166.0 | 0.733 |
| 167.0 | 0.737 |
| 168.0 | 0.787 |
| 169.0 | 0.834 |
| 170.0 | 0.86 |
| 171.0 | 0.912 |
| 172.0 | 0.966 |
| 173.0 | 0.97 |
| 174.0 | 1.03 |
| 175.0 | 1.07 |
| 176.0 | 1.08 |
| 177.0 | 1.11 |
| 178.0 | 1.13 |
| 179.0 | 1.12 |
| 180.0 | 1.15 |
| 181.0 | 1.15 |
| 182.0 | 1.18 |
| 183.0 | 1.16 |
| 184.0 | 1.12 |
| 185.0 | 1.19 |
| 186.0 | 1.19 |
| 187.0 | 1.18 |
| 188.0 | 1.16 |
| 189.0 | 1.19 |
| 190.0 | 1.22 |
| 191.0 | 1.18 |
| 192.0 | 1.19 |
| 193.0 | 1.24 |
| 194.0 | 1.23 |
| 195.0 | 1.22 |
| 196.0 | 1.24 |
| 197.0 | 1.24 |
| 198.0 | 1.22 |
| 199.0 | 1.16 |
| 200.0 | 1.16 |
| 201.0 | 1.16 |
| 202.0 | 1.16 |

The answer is 0.5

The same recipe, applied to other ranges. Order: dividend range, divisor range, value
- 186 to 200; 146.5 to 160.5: 1.92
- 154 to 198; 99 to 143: 0.76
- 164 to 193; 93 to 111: 0.79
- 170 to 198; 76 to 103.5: 0.81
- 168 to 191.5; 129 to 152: 1.08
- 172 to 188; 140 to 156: 1.45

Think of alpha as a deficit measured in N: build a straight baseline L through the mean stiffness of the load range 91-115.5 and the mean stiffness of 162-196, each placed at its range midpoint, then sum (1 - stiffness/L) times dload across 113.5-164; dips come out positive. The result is 8.81 N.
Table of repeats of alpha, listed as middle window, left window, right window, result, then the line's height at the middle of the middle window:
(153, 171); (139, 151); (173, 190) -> 6.3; 0.994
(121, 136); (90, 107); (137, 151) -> -3.0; 1.05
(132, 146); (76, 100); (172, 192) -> 2.2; 1.26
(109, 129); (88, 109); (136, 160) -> -3.7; 1.11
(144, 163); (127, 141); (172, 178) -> 8.0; 1.12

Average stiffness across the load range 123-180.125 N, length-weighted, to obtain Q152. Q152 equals 0.922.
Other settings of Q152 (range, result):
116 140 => 1.24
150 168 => 0.615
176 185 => 1.14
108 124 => 1.32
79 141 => 1.31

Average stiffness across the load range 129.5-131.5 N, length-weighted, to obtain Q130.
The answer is 1.26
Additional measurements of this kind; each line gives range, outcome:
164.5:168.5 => 0.735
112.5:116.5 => 1.33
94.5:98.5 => 1.29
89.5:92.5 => 1.38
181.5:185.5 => 1.16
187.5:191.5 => 1.19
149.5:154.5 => 0.636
